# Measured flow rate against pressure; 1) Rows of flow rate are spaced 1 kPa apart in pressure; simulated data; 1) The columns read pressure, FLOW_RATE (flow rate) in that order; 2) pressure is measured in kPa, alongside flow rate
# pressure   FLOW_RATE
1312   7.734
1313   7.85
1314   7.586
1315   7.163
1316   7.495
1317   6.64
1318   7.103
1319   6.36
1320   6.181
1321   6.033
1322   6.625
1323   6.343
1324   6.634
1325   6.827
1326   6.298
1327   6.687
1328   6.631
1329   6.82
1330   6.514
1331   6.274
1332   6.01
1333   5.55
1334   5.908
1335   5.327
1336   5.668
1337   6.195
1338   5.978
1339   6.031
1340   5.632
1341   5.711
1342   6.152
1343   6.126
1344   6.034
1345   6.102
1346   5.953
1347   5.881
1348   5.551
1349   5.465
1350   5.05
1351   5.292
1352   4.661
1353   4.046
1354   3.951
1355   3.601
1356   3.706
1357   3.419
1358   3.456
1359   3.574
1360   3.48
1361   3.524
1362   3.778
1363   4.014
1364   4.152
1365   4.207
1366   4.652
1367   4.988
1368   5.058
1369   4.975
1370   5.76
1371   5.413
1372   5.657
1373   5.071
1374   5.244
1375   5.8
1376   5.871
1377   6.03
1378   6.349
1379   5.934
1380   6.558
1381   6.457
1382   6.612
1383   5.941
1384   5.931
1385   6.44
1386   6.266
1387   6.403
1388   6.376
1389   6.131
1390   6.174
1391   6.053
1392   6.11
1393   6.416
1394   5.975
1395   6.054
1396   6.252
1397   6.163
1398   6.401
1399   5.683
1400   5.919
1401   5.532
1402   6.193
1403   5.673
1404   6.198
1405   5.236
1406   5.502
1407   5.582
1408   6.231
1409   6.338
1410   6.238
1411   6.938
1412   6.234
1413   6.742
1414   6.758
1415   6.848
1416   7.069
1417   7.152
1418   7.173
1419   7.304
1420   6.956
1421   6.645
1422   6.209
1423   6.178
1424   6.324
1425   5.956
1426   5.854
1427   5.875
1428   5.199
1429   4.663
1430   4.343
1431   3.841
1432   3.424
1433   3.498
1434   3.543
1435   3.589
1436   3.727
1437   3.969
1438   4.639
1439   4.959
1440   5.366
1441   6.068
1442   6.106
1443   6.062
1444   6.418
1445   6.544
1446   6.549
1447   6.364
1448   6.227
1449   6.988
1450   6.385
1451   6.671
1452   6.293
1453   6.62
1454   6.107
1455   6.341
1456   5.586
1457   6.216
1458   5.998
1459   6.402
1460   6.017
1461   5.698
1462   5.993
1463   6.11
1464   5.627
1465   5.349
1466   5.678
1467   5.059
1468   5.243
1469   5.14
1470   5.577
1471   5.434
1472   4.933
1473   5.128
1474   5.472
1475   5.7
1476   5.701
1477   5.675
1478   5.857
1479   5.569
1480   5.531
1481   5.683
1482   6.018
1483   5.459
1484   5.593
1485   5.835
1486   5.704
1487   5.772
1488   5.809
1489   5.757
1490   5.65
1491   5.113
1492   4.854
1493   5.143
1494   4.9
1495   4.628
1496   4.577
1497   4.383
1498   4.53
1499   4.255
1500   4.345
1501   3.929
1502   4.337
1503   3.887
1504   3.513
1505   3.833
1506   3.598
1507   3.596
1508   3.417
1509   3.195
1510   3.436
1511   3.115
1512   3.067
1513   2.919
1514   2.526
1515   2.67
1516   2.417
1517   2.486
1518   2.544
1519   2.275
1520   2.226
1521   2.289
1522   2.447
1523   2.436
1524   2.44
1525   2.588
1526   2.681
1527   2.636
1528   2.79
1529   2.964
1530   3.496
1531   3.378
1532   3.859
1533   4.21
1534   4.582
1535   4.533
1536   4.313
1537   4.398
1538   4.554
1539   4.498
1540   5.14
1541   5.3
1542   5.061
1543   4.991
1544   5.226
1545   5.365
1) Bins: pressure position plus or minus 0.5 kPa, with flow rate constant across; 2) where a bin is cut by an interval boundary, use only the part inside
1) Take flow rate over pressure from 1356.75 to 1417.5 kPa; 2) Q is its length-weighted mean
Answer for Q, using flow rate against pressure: 5.7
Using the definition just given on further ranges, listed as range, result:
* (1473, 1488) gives 5.67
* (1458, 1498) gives 5.48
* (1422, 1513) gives 5.2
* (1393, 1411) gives 5.99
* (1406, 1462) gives 5.87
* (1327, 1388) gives 5.4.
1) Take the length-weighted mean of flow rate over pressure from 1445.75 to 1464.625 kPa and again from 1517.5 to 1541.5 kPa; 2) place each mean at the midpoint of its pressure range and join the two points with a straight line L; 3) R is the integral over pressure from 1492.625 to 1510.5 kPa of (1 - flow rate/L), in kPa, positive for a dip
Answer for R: 1.7 kPa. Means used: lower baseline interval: 6.21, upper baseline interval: 3.44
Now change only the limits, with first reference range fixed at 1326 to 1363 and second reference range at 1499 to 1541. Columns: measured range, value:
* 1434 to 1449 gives -4.4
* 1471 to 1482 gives -4.8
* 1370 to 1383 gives -2.6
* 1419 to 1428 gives -3.7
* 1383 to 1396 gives -3.8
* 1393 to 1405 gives -3.3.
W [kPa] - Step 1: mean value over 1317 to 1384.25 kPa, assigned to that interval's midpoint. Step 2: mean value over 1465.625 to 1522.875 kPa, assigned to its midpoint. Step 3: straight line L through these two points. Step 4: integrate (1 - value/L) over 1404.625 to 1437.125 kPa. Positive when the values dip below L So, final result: -4.6 kPa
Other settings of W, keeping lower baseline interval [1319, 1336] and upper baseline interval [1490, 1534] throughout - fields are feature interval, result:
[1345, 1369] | 5.66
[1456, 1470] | -4.97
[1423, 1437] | 0.29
